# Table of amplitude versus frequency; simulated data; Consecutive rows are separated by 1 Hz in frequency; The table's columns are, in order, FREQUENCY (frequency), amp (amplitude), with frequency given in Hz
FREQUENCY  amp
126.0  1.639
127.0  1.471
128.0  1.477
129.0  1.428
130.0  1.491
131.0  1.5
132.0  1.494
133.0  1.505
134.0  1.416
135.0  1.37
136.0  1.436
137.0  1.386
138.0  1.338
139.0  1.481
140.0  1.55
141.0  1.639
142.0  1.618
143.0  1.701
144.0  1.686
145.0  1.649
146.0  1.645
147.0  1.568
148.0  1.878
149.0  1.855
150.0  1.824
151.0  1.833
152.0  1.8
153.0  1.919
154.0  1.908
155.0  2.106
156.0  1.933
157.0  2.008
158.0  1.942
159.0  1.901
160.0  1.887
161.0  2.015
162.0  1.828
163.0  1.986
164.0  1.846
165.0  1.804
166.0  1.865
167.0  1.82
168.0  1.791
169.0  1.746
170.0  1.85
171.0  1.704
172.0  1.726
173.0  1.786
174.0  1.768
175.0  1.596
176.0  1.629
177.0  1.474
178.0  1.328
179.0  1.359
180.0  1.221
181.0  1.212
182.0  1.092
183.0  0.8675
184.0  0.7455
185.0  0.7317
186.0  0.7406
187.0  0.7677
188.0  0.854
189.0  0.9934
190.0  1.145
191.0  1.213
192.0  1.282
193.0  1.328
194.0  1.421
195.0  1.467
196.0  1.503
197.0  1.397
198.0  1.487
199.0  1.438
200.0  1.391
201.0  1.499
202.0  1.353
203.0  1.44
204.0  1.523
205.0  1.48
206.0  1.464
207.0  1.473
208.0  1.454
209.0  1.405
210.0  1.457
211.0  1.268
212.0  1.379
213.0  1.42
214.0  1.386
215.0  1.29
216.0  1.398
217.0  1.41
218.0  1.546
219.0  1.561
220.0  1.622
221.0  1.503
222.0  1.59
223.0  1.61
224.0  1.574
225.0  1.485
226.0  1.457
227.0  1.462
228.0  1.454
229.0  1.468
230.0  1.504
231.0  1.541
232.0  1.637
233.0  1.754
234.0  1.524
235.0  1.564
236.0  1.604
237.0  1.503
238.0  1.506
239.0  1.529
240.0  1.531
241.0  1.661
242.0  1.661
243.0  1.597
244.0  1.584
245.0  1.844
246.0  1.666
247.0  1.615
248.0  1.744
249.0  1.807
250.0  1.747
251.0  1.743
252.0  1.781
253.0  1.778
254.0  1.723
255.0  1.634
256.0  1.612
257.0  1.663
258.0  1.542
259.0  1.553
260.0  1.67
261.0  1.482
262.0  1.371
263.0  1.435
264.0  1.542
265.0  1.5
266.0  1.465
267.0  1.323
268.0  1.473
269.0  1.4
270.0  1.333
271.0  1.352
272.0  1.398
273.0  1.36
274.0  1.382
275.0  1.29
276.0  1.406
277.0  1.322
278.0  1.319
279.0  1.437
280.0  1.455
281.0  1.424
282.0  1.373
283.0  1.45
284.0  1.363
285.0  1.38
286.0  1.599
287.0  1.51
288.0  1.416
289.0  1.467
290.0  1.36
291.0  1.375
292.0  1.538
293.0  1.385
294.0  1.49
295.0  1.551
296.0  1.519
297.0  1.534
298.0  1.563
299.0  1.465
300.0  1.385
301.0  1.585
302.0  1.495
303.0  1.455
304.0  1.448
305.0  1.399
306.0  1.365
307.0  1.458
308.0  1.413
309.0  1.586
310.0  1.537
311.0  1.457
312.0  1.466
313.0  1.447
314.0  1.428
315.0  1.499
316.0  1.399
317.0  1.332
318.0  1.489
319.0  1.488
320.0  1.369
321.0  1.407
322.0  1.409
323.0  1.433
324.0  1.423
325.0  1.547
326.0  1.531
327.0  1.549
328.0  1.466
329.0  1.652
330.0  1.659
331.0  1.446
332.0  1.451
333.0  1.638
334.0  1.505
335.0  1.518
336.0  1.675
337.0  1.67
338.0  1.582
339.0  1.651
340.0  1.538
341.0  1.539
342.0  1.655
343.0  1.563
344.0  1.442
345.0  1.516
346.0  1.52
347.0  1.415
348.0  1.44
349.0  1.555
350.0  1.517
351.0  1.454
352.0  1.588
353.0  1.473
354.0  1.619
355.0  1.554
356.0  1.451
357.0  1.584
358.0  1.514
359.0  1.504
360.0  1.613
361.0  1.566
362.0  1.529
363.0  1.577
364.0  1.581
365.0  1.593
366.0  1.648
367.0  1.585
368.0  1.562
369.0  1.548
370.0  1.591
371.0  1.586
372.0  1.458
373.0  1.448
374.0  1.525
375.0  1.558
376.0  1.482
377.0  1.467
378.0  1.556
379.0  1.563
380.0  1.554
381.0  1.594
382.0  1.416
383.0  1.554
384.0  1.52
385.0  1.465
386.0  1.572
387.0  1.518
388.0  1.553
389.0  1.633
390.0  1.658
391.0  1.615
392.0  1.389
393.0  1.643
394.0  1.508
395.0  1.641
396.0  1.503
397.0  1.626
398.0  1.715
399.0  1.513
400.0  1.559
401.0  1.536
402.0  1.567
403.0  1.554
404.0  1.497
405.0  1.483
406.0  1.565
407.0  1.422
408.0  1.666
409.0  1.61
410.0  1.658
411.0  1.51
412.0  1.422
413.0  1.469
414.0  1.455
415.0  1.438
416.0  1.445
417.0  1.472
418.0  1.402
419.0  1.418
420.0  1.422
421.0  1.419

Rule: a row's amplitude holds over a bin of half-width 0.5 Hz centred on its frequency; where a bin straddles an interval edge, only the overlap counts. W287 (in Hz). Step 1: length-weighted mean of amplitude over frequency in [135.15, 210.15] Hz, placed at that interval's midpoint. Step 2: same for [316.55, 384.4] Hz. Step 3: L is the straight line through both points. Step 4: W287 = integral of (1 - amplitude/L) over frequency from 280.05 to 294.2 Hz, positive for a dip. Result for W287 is 0.9 Hz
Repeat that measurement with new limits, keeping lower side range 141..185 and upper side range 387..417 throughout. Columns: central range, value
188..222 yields 5.2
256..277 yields 2.2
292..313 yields 1.6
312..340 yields 1.4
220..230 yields 0.8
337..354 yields 0.5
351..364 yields 0.2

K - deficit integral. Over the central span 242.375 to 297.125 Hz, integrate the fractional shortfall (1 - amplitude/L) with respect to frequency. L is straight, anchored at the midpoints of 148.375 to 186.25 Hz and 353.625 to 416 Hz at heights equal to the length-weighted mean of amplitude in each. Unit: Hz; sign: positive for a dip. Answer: 3.1 Hz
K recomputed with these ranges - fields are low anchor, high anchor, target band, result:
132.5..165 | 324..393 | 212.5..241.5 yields 2.49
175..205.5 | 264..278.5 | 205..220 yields -1.65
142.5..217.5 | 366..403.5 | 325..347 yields -0.17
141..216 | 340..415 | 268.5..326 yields 3.67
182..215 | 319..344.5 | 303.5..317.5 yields 0.42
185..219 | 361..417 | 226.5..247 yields -3.15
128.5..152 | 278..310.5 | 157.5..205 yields 2.70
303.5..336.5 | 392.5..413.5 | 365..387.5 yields -0.07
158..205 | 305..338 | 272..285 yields 0.87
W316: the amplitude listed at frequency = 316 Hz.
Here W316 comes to 1.399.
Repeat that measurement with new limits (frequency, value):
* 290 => 1.36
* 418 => 1.402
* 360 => 1.613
